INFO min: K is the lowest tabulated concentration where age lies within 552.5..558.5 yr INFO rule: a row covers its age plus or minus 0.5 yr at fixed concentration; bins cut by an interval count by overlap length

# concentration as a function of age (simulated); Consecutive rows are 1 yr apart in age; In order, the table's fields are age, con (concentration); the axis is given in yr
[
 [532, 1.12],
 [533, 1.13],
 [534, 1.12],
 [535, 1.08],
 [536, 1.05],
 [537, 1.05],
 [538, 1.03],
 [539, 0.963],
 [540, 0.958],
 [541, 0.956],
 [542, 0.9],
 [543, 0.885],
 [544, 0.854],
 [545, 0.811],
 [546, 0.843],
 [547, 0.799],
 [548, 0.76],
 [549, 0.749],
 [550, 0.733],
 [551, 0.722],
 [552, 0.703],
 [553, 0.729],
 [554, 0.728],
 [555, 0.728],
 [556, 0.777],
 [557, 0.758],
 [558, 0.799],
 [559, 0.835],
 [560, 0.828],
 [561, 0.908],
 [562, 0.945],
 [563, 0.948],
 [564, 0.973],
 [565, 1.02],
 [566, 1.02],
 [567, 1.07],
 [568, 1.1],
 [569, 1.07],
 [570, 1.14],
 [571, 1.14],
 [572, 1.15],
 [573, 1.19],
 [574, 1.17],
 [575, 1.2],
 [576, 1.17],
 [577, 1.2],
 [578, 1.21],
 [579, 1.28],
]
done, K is 0.728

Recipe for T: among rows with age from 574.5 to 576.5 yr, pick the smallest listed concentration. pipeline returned 1.17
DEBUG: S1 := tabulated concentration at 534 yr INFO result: 1.12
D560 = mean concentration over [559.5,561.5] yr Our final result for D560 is 0.868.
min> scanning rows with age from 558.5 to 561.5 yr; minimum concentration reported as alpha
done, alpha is 0.828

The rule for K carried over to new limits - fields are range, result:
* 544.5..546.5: 0.811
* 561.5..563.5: 0.945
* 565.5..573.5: 1.02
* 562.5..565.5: 0.948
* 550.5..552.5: 0.703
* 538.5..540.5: 0.958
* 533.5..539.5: 0.963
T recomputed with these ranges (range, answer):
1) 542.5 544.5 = 0.854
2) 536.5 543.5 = 0.885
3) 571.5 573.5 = 1.15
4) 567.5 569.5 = 1.07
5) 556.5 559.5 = 0.758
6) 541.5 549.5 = 0.749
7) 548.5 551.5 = 0.722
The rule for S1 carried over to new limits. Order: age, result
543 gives 0.885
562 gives 0.945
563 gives 0.948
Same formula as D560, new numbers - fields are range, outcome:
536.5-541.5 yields 0.991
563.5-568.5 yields 1.04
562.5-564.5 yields 0.96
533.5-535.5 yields 1.1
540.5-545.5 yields 0.881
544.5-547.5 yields 0.818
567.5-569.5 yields 1.08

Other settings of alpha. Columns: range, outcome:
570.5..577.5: 1.14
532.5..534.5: 1.12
